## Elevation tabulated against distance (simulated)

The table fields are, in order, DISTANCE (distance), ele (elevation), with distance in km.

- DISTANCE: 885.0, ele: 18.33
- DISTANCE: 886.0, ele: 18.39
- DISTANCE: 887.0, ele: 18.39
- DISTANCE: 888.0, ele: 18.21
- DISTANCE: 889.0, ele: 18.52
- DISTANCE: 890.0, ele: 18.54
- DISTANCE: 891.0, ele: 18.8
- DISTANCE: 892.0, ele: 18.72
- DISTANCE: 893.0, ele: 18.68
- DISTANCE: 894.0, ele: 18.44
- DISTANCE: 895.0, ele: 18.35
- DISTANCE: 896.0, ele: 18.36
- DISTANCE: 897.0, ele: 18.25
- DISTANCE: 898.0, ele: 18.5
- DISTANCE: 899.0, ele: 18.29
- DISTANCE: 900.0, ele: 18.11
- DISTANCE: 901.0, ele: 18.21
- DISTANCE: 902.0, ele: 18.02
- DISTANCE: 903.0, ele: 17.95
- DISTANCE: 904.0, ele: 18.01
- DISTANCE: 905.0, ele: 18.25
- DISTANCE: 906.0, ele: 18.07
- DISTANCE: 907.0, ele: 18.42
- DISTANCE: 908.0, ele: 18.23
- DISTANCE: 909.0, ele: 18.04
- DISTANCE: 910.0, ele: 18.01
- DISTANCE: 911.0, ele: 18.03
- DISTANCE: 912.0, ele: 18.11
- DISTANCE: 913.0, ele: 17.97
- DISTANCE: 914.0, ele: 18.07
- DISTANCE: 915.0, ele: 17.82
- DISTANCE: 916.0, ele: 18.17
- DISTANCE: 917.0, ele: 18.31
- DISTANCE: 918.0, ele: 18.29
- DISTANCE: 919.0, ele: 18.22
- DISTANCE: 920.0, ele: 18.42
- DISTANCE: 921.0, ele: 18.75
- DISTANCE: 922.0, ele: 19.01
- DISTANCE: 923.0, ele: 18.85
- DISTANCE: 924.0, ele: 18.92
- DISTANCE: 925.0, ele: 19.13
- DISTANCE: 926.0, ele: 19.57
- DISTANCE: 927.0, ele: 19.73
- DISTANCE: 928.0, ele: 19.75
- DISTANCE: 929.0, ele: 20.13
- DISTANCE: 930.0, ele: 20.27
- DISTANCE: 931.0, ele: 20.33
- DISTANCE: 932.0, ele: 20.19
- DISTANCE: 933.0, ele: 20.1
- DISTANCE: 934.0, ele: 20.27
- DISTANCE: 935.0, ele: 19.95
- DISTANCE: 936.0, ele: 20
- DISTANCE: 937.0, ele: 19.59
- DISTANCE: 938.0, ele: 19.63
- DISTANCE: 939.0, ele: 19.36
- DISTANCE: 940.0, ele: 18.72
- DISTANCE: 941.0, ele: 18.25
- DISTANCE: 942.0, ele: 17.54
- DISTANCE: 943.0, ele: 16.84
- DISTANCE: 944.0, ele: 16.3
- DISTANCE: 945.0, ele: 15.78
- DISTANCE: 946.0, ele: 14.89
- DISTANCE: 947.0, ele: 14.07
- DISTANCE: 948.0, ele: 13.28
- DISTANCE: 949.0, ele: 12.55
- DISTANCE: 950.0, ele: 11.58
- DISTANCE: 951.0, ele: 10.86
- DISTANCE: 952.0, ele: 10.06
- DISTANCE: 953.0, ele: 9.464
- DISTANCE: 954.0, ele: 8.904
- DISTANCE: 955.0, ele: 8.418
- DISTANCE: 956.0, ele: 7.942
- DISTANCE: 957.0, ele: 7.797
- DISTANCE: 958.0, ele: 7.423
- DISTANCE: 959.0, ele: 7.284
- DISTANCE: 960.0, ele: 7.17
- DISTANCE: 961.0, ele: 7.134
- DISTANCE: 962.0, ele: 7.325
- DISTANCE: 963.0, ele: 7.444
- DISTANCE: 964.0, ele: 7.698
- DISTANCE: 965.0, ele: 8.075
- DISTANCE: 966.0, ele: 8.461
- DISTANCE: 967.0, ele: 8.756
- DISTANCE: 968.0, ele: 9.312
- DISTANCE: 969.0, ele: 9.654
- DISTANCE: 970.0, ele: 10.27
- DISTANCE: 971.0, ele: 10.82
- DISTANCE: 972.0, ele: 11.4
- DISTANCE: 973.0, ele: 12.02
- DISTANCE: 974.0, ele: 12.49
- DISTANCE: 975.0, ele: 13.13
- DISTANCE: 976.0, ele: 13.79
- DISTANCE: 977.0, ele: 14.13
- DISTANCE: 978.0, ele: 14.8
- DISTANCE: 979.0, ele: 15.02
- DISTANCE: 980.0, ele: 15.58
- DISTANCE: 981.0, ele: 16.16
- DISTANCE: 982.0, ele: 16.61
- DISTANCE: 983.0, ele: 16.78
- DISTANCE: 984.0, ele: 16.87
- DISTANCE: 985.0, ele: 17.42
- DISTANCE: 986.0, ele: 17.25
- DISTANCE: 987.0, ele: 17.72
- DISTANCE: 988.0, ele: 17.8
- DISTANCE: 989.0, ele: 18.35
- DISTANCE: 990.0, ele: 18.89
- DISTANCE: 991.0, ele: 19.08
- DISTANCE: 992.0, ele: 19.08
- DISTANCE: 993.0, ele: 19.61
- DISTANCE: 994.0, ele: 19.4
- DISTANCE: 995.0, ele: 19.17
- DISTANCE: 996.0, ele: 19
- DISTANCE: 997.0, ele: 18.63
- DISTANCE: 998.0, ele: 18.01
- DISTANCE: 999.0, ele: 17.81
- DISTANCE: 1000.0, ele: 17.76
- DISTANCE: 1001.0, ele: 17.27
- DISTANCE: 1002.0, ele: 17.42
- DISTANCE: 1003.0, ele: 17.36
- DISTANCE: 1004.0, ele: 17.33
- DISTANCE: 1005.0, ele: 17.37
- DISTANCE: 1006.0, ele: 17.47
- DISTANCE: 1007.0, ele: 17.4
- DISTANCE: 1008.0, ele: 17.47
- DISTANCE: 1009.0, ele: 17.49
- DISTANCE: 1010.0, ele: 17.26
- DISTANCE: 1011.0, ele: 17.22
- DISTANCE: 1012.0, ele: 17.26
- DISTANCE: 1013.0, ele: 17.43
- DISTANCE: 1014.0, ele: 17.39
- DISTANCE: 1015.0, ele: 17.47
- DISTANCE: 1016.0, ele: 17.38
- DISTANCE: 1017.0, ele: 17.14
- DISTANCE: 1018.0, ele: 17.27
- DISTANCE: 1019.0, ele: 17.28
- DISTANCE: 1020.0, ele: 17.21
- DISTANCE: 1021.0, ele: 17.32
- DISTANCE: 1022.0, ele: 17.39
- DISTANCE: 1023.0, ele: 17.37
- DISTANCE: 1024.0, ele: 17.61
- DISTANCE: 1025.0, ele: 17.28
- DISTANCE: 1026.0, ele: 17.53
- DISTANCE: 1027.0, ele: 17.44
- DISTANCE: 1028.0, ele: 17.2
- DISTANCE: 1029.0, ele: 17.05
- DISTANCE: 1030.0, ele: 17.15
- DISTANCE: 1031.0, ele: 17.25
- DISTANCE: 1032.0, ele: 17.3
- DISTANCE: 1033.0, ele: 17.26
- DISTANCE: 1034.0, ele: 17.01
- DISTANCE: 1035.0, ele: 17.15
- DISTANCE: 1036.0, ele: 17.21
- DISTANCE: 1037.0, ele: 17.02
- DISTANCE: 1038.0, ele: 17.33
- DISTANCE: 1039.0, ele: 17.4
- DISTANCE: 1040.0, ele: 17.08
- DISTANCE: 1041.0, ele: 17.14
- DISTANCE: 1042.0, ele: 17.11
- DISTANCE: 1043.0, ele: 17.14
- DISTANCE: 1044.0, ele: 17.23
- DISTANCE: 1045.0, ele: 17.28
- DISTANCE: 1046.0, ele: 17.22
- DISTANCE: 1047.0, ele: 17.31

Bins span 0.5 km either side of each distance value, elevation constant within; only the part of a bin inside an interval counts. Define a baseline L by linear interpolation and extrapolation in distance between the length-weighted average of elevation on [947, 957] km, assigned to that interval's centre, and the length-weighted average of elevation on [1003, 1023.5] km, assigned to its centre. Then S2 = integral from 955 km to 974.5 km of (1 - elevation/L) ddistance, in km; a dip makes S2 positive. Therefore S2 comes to 5.0 km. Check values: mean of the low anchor 10.4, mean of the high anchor 17.3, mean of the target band 8.86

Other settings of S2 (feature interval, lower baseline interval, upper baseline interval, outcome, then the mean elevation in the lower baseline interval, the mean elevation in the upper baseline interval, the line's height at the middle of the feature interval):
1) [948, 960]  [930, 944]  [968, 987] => 5.4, 19.2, 14.1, 17.1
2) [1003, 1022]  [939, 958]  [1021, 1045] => -1.3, 13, 17.2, 16.2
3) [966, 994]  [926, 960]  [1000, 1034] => 2.5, 15.3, 17.3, 16.3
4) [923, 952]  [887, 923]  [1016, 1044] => 0.6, 18.3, 17.2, 18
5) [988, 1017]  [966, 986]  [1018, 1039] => -5.0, 13.4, 17.3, 15.4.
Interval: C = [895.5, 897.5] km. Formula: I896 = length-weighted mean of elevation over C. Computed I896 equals 18.3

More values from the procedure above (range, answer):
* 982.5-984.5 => 16.8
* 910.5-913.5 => 18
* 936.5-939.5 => 19.5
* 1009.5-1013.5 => 17.3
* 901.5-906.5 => 18.1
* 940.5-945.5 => 16.9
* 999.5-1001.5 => 17.5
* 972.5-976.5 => 12.9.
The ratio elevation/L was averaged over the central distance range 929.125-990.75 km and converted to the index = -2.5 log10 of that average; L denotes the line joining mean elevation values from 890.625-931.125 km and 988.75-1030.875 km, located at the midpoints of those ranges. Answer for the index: 0.29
